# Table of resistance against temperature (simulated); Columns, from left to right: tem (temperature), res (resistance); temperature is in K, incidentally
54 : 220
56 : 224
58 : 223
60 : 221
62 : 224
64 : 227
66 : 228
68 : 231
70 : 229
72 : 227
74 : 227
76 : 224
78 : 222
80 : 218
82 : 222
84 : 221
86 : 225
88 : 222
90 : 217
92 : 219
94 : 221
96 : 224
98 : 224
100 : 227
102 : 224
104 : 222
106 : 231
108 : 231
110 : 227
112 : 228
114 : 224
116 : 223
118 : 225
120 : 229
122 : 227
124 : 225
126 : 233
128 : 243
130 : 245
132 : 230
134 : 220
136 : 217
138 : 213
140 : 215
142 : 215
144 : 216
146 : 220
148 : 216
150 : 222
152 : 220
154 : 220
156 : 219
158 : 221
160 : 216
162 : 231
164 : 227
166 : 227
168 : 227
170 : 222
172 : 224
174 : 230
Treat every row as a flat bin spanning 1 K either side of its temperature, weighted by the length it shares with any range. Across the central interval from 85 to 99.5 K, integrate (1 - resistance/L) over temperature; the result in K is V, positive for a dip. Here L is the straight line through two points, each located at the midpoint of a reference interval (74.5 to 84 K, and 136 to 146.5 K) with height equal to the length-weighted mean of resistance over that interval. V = -0.1 K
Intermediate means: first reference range 222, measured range 222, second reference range 216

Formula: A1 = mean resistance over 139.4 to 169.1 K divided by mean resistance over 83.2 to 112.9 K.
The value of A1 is 0.99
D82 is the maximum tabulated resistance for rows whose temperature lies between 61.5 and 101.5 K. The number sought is 231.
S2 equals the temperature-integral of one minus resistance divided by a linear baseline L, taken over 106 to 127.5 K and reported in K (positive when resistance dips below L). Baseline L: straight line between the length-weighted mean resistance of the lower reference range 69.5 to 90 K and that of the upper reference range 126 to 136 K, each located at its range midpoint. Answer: 0.2 K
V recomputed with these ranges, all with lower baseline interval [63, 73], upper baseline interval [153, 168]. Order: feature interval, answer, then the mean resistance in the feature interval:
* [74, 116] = 0.6 K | 224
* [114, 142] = -0.1 K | 226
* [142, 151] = 0.2 K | 218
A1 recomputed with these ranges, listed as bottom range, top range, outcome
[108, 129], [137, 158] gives 0.95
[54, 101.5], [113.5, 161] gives 1.00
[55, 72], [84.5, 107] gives 0.99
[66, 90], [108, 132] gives 1.03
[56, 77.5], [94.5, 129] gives 1.01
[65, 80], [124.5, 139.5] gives 1.01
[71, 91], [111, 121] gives 1.01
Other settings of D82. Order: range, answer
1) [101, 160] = 245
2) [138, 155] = 222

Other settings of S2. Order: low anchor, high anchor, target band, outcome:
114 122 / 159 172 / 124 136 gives -0.3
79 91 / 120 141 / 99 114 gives -0.2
